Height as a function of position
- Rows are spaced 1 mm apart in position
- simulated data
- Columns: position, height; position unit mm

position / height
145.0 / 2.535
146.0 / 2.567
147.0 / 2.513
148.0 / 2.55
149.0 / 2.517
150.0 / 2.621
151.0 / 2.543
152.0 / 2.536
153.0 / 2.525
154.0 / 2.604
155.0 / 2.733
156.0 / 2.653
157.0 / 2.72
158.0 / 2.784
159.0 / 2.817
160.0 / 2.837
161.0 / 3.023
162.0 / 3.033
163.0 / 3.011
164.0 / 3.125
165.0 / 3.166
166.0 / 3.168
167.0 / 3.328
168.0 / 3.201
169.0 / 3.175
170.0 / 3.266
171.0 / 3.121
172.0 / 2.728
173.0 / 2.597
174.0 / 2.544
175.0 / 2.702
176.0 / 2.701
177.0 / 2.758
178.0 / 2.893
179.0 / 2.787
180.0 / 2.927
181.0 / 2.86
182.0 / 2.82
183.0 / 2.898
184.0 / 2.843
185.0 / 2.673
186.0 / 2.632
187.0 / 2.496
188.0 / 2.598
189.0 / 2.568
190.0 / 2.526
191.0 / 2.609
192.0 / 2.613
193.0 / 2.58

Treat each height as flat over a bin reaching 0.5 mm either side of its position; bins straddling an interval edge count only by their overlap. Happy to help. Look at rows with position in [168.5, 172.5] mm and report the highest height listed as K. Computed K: 3.266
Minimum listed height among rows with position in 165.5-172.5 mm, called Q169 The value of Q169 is 2.728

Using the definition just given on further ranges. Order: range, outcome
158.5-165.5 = 2.817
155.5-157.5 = 2.653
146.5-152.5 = 2.513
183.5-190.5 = 2.496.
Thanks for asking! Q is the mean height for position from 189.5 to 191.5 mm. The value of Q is 2.57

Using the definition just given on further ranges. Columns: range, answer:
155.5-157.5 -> 2.69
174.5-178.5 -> 2.76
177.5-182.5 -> 2.86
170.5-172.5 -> 2.92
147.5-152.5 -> 2.55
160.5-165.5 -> 3.07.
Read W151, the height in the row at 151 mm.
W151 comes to 2.543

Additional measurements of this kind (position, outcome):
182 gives 2.82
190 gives 2.526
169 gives 3.175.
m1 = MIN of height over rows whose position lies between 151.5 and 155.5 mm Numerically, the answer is 2.525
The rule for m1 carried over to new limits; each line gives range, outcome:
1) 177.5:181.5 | 2.787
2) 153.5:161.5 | 2.604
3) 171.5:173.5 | 2.597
